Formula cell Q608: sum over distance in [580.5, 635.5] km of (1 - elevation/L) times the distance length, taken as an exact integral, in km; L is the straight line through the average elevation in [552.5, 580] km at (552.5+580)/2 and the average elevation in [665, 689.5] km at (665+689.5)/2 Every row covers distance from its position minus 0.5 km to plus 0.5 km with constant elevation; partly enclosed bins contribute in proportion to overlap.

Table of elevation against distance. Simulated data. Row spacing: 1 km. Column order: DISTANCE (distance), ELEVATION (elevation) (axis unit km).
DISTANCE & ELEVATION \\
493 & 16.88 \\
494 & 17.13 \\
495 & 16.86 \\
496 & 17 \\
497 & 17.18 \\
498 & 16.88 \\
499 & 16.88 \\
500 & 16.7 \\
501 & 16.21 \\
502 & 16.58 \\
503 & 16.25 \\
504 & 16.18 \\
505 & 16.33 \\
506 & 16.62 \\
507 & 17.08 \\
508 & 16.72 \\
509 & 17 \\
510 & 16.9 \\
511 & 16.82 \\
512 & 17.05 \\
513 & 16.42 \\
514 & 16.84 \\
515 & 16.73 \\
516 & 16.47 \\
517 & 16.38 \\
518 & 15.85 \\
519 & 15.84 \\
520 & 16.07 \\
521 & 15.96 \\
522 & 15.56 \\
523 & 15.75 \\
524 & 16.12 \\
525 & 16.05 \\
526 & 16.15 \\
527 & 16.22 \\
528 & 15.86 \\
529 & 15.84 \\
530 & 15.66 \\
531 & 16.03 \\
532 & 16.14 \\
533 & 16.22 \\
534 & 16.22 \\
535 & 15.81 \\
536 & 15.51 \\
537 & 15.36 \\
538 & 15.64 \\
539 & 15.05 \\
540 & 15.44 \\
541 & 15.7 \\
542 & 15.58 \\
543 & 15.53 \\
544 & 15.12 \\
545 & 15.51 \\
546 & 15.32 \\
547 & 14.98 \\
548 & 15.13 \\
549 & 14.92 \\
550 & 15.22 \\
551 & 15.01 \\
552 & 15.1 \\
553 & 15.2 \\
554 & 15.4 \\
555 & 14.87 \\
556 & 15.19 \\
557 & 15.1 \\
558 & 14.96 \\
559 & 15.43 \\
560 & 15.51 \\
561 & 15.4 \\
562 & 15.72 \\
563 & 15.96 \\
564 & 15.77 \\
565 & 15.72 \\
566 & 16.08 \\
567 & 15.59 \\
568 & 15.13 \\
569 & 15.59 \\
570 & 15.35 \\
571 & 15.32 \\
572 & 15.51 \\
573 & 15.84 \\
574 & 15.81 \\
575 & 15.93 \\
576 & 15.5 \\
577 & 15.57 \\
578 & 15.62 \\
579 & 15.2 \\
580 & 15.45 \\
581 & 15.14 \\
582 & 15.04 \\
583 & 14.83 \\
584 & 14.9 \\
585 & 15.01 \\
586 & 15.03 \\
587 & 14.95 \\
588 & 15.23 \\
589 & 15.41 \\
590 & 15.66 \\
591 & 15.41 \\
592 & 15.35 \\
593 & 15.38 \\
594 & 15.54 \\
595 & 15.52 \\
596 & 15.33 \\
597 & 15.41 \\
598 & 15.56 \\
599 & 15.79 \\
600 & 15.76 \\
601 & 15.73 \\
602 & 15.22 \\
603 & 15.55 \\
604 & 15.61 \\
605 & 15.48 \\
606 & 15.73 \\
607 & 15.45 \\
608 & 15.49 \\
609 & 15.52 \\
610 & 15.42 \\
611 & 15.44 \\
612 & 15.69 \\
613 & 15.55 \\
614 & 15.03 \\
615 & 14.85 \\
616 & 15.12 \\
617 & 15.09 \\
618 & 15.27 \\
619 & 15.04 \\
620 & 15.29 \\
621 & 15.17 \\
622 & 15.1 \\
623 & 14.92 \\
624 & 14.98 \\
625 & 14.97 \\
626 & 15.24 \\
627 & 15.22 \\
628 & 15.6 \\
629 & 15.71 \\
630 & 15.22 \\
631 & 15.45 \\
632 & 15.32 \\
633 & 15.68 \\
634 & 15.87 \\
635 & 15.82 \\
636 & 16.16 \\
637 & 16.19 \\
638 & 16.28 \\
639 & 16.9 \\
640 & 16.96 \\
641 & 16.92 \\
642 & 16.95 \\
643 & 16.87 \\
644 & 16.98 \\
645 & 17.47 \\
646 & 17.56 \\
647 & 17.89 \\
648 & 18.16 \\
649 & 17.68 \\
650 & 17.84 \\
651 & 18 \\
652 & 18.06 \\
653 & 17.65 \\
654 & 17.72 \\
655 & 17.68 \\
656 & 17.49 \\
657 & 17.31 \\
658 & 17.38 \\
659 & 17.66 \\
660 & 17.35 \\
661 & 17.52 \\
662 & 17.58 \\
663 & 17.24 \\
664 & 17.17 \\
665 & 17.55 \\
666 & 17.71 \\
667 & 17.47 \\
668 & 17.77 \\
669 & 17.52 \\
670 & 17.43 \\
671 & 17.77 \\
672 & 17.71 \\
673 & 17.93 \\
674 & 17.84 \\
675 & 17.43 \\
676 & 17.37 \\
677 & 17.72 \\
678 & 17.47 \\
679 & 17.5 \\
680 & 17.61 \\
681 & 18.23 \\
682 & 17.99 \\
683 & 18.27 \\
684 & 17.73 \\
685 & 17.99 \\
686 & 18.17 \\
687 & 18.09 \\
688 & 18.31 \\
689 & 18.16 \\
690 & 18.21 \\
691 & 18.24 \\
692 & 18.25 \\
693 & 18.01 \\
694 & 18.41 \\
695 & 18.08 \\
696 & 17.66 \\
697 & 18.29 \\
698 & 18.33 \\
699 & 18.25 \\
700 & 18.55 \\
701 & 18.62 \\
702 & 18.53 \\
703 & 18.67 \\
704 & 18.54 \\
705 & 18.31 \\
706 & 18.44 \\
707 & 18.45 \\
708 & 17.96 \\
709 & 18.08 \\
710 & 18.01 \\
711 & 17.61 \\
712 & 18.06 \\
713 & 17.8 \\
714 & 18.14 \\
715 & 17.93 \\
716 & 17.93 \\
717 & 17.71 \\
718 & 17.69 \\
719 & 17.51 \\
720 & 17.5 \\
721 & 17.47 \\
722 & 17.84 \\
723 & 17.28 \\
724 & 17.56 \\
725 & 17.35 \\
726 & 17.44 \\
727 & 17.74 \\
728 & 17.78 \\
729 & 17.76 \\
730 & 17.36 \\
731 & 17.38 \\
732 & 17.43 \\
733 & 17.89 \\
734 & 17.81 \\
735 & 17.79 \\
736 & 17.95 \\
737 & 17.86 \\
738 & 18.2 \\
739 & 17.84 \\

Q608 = 3.4 km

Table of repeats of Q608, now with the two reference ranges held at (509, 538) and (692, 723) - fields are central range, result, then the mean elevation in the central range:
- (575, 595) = 1.8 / 15.3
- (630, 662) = 0.7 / 17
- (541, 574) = 2.2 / 15.4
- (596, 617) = 1.9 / 15.5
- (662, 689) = 0.0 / 17.7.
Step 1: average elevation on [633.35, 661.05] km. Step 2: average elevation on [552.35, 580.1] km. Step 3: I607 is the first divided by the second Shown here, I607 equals 1.11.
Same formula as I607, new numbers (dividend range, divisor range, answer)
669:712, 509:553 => 1.14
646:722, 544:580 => 1.16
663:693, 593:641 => 1.15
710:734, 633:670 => 1.02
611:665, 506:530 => 1.01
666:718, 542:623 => 1.17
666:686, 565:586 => 1.15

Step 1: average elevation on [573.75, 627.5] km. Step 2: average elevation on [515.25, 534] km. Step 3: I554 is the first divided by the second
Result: 0.96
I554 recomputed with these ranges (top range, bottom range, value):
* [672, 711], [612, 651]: 1.13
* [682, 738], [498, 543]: 1.11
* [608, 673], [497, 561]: 1.04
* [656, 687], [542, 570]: 1.15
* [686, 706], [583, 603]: 1.19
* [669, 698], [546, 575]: 1.16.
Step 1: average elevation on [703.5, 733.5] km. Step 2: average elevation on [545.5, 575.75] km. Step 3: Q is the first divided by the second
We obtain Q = 1.2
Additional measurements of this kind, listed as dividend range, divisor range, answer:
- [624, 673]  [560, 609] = 1.10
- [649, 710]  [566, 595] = 1.16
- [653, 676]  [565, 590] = 1.14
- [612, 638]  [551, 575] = 0.99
